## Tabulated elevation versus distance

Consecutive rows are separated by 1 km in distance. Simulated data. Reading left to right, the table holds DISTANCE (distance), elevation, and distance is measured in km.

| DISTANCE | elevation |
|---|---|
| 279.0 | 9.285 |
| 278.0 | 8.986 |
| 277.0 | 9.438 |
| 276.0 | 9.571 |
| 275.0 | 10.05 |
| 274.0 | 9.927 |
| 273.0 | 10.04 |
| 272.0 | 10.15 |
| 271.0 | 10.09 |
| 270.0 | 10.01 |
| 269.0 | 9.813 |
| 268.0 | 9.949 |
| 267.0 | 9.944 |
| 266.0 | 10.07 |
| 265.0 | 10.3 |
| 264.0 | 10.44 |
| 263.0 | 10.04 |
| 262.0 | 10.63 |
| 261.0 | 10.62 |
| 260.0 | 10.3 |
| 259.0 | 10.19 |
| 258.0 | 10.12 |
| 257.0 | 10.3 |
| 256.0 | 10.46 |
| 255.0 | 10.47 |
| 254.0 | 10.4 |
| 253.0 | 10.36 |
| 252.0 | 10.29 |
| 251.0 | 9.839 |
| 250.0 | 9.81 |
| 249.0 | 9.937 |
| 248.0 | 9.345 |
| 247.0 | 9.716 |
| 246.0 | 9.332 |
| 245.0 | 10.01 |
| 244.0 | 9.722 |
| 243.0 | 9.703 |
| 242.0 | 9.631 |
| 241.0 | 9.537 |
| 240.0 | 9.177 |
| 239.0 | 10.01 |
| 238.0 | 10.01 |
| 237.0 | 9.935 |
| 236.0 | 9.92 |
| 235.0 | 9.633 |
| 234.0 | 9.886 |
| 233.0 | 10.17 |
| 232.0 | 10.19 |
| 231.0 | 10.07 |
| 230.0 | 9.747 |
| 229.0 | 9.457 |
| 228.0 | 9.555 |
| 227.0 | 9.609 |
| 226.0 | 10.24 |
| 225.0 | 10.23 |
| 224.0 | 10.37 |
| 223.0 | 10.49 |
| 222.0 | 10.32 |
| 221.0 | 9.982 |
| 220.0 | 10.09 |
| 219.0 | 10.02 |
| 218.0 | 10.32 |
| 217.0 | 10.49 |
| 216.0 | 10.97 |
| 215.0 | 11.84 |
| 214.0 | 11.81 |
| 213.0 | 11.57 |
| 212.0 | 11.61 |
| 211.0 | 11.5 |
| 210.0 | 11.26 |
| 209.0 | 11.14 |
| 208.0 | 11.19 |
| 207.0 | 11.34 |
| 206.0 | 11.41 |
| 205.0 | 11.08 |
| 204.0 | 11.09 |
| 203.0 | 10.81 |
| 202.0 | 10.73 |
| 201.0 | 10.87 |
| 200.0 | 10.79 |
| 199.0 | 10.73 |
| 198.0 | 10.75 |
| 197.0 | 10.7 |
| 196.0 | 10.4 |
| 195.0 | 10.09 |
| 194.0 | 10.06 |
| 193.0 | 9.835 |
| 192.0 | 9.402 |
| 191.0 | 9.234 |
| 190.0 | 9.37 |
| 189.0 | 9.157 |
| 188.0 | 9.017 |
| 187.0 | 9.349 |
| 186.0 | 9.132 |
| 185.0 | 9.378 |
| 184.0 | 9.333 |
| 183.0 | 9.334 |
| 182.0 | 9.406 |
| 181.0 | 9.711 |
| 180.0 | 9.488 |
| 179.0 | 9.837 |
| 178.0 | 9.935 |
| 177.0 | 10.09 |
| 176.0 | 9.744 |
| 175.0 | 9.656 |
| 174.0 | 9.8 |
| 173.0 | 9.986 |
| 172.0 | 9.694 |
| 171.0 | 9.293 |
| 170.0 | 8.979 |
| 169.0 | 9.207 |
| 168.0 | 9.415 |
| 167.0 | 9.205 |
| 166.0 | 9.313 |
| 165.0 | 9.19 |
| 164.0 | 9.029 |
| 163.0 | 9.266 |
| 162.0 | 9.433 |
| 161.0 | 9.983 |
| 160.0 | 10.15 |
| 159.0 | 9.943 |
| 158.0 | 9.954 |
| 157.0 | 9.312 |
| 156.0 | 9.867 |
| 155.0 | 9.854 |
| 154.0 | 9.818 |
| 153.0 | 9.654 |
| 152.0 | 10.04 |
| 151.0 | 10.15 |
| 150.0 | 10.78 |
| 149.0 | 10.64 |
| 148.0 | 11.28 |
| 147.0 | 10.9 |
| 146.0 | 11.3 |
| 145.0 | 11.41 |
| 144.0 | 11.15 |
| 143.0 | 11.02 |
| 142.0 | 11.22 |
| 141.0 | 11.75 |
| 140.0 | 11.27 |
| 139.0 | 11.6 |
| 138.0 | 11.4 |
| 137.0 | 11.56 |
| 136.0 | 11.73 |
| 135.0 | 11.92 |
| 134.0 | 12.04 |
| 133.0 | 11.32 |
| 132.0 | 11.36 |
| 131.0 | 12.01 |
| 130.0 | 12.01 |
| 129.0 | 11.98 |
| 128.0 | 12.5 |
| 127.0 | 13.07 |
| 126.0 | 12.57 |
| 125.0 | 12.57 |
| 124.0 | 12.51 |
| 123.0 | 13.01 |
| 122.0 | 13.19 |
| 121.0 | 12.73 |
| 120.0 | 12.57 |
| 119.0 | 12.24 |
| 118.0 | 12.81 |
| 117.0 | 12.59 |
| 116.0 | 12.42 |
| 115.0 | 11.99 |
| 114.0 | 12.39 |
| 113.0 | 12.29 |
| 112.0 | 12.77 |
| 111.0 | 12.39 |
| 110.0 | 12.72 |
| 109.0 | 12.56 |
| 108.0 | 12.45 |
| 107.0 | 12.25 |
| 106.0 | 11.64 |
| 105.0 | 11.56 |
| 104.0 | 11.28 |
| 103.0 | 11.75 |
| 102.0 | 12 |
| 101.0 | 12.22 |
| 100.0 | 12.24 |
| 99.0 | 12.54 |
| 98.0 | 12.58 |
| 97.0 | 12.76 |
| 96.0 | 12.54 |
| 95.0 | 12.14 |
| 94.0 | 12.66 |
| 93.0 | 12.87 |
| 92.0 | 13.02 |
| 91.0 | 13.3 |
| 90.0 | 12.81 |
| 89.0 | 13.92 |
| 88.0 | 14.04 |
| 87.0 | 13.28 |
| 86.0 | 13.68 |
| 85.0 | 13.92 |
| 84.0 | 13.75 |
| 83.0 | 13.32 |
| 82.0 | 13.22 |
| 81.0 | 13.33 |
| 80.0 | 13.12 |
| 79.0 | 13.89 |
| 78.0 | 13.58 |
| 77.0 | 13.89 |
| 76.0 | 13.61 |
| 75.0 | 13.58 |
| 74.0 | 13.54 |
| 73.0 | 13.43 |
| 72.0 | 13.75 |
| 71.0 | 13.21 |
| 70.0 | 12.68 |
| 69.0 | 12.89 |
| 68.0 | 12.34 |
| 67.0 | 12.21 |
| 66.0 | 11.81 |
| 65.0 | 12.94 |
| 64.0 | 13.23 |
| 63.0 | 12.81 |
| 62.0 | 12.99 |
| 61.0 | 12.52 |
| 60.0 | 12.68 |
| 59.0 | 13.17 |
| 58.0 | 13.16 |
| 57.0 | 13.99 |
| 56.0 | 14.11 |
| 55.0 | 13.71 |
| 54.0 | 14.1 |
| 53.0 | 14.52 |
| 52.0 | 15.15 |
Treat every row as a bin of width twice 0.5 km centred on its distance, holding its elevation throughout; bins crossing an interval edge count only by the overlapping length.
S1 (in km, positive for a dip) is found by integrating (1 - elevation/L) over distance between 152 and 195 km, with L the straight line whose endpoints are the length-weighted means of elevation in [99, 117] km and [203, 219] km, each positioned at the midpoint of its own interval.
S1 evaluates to 7.4 km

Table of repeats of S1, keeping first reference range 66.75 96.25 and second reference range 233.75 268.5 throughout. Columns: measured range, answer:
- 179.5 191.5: 2.1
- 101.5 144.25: 1.3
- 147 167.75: 3.4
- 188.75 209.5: 0.9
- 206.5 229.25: -0.1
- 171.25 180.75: 1.4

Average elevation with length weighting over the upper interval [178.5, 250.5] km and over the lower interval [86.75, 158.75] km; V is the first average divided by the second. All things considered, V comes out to 0.9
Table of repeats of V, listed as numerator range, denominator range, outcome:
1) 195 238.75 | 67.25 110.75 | 0.82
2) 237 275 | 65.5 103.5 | 0.77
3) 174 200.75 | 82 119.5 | 0.77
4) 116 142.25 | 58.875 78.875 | 0.93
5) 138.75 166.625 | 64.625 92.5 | 0.78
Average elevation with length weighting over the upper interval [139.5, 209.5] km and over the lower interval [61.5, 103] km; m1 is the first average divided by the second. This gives 0.77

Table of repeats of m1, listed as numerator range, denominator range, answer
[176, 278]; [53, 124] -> 0.79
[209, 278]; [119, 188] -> 0.96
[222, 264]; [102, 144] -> 0.83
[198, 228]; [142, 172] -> 1.08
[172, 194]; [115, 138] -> 0.78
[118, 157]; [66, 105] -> 0.89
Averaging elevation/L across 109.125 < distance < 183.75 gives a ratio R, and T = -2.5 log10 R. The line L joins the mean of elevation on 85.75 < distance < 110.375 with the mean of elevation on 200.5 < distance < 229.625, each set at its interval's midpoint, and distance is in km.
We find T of 0.087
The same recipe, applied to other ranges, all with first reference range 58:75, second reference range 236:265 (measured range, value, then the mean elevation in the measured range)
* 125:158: 0.051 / 11.2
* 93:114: 0.004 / 12.3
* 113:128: -0.048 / 12.6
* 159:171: 0.206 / 9.4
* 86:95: -0.056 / 13.2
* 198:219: -0.042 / 11.1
